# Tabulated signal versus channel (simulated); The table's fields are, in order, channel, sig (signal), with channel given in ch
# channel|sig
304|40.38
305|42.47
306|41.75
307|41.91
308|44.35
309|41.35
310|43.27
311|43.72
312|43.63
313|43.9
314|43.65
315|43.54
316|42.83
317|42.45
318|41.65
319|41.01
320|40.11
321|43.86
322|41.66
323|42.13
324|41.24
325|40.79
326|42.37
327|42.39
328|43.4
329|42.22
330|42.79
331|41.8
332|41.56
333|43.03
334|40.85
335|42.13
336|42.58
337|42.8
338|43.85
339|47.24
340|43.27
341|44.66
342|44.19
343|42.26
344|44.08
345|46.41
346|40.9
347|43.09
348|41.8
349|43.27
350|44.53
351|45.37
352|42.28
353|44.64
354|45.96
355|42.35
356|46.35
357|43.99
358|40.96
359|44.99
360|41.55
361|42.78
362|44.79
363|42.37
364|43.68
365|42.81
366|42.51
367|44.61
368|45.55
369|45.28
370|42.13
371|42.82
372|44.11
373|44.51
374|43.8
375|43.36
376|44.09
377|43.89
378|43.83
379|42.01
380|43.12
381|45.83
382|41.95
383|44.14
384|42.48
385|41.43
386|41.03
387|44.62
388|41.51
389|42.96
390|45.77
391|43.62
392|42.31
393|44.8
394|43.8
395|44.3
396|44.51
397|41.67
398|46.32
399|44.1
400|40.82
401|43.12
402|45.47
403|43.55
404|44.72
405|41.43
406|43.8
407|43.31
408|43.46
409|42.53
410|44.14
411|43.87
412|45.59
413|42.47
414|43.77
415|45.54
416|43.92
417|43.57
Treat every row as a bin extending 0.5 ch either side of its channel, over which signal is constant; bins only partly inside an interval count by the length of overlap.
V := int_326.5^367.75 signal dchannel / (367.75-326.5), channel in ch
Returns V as 43.4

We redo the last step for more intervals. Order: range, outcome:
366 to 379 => 43.9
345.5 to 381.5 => 43.6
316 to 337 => 42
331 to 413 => 43.5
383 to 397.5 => 43.2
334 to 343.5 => 43.5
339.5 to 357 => 43.9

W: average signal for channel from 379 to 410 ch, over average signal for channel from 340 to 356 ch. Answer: 0.99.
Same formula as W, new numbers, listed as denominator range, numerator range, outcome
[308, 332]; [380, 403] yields 1.02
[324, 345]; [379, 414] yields 1.01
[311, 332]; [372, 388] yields 1.02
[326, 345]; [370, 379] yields 1.01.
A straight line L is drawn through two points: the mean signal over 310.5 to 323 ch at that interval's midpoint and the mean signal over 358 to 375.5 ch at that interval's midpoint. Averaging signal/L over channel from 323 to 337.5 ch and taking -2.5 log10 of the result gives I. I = 0.02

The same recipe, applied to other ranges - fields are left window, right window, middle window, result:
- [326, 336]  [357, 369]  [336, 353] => -0.025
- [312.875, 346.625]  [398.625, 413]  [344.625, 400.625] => -0.009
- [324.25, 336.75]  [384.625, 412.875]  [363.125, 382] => -0.018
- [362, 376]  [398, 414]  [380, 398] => 0.006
